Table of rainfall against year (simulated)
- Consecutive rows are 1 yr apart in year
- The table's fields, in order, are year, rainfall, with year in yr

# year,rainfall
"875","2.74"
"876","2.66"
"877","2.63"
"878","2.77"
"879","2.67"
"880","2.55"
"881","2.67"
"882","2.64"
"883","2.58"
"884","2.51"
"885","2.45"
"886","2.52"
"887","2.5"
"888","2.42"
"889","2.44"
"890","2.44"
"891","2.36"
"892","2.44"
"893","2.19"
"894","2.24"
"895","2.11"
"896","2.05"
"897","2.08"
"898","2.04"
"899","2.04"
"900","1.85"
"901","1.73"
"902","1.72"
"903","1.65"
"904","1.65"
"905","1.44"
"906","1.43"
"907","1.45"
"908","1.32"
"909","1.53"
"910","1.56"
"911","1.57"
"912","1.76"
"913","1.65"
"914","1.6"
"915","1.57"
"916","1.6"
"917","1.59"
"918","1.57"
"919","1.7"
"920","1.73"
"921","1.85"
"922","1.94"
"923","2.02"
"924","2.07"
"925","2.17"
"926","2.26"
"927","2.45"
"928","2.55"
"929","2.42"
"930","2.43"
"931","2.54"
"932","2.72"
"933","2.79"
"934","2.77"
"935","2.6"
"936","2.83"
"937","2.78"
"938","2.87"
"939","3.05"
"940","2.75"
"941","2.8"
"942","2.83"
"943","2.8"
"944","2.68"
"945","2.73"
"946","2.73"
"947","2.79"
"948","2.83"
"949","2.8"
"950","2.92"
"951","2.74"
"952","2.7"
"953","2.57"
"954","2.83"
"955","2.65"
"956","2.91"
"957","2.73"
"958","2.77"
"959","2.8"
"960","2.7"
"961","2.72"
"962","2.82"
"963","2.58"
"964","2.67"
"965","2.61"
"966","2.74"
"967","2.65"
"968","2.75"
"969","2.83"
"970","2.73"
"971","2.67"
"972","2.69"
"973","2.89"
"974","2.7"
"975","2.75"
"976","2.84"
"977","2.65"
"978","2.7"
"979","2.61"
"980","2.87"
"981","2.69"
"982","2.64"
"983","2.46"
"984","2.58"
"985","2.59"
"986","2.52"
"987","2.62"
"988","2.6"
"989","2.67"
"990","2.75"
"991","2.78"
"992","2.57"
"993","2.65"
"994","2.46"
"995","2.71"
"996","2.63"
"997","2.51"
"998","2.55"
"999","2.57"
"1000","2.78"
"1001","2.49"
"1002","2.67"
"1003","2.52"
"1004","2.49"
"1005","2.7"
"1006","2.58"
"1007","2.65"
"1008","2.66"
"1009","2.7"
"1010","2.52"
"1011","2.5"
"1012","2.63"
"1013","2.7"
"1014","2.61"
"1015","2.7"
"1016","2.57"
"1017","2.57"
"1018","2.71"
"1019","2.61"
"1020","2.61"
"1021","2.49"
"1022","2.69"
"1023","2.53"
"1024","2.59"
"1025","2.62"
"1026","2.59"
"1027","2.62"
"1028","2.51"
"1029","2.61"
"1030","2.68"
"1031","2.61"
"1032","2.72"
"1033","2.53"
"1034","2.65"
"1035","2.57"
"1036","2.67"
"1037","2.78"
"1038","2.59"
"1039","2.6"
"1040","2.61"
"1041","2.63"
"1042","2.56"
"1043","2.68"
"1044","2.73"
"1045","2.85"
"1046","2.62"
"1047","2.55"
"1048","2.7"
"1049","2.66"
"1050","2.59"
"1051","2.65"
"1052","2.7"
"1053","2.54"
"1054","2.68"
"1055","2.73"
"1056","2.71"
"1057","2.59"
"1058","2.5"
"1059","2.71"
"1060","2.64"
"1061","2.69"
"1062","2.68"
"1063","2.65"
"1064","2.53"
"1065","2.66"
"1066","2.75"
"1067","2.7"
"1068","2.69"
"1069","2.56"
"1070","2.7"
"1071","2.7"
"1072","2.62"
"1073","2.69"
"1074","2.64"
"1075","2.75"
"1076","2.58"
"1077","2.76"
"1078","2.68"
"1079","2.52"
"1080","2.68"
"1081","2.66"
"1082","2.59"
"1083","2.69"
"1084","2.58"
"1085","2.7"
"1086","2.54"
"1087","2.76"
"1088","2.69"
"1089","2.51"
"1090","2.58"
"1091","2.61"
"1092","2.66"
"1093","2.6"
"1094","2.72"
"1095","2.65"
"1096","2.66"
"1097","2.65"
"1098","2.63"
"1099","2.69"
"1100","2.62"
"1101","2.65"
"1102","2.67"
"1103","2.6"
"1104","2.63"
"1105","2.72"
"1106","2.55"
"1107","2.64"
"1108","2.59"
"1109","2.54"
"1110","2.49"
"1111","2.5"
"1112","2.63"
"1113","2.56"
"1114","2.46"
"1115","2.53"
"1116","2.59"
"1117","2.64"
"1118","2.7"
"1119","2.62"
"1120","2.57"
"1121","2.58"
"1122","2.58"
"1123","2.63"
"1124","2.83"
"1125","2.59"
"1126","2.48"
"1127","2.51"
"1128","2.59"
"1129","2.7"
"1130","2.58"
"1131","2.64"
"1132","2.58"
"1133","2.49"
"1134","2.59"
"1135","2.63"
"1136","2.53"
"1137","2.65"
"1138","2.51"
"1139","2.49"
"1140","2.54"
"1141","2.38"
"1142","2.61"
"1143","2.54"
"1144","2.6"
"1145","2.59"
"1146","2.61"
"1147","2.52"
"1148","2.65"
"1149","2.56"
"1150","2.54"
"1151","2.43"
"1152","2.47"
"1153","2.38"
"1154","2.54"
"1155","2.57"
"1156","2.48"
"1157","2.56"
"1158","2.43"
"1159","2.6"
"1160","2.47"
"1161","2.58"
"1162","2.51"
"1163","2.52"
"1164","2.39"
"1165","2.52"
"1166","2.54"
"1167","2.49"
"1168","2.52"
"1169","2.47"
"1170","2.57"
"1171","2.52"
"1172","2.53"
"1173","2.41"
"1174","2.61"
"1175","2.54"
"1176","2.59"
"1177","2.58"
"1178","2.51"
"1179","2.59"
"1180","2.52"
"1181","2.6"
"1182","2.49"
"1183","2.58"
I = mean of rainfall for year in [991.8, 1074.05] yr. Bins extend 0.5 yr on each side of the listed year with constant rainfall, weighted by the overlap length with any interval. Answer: 2.63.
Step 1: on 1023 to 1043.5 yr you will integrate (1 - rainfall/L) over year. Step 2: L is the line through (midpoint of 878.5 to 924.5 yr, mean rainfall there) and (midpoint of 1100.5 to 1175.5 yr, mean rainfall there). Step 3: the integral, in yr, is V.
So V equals -2.8 yr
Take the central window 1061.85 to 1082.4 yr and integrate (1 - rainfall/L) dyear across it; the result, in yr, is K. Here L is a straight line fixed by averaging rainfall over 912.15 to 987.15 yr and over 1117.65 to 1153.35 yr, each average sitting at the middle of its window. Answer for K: -0.8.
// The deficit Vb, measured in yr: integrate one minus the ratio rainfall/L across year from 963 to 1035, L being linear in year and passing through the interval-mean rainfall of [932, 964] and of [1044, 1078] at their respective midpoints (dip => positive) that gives 2.2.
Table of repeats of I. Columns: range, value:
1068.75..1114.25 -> 2.63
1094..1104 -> 2.65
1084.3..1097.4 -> 2.64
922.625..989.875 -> 2.68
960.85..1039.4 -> 2.64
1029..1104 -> 2.65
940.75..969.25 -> 2.75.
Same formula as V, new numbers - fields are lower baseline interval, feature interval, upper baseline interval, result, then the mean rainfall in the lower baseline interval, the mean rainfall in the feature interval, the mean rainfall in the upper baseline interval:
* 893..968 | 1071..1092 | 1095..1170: -1.2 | 2.3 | 2.64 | 2.57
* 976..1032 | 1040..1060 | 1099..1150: -0.3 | 2.62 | 2.65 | 2.59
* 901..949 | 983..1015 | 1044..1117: -2.9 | 2.18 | 2.61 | 2.64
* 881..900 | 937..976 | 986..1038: -4.3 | 2.33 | 2.76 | 2.62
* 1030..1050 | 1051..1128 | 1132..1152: -0.9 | 2.65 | 2.63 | 2.55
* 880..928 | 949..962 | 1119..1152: -3.9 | 1.99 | 2.76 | 2.57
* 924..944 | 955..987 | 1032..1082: -0.7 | 2.64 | 2.7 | 2.65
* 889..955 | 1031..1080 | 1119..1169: -4.7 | 2.22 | 2.65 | 2.55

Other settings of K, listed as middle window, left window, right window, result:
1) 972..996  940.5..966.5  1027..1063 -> 0.4 yr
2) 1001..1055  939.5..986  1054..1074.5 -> 1.2 yr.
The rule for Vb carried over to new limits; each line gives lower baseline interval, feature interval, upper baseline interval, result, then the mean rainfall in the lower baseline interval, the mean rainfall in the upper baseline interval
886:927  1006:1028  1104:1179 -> -4.0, 1.9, 2.55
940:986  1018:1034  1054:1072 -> 0.5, 2.73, 2.66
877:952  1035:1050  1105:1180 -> -1.4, 2.26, 2.55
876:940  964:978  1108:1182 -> -2.8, 2.17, 2.55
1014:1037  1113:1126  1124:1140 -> -0.1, 2.61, 2.58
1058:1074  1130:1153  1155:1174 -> 0.0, 2.66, 2.51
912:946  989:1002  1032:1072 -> -0.7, 2.32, 2.65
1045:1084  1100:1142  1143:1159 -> -0.2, 2.65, 2.53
